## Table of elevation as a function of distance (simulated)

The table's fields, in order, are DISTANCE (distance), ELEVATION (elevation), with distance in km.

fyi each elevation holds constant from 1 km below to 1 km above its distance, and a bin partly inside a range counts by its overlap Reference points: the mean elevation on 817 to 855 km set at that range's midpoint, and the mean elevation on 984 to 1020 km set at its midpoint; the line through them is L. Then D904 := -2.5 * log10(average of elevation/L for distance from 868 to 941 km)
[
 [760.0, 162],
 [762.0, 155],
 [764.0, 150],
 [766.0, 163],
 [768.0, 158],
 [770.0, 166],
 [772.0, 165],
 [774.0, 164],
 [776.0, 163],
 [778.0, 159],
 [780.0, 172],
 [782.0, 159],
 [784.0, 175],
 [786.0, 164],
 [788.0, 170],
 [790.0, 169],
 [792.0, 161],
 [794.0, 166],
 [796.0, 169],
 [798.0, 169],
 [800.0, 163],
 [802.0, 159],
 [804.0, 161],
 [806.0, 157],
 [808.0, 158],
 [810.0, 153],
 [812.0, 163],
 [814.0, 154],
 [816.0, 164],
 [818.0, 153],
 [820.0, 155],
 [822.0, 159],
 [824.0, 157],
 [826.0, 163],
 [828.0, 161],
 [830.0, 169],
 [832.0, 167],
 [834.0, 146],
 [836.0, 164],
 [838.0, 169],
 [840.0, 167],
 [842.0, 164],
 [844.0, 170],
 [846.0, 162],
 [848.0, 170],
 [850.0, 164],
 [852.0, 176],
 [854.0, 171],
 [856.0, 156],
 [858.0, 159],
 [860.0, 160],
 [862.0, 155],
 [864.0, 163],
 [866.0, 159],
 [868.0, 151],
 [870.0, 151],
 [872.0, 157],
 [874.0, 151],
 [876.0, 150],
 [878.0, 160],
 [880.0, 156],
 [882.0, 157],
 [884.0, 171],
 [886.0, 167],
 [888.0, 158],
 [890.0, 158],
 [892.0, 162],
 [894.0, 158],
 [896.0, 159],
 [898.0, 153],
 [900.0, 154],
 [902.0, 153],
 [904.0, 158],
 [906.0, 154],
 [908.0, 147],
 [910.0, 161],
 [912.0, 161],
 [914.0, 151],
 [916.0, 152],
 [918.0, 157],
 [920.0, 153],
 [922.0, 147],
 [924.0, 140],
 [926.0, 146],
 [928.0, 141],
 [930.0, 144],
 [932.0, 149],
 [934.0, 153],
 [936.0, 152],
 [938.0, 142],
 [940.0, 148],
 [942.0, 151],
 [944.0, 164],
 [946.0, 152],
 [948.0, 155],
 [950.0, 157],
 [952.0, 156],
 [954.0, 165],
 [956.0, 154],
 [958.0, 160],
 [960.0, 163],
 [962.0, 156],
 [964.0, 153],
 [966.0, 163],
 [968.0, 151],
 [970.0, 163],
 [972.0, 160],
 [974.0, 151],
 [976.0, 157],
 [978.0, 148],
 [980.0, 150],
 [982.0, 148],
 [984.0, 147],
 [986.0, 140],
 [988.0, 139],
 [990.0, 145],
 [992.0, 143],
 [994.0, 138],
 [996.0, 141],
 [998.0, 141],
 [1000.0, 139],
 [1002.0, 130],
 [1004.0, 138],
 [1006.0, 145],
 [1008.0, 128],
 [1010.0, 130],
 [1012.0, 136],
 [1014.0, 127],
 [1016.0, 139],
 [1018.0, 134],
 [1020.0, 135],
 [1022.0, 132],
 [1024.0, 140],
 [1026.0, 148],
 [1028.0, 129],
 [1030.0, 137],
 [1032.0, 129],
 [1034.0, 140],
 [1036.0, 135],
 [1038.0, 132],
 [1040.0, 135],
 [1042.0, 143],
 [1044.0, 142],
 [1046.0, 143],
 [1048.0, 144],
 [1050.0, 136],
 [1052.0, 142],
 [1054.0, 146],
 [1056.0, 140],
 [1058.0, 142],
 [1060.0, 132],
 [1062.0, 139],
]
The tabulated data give -0.01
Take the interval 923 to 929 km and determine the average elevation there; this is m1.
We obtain 142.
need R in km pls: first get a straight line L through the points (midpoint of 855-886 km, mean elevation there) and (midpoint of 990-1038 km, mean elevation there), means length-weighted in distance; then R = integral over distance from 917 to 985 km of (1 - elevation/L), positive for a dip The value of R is -3.4 km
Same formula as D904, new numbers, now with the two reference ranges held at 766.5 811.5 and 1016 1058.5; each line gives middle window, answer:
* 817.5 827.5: 0.016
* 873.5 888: -0.034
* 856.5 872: -0.006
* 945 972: -0.081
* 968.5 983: -0.067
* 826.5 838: -0.020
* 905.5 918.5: -0.026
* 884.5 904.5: -0.038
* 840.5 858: -0.059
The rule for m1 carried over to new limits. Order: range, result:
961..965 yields 154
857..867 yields 159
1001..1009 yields 135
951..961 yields 160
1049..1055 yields 141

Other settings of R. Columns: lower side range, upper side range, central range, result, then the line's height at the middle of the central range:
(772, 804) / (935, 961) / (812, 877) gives 0.49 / 162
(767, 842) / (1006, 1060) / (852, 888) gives -0.87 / 155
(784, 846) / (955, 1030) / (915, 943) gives 0.47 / 151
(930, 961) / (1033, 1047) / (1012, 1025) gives 0.69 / 142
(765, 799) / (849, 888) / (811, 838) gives 0.43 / 163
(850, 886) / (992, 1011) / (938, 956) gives -1.11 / 146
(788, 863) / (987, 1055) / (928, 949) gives -0.35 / 148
